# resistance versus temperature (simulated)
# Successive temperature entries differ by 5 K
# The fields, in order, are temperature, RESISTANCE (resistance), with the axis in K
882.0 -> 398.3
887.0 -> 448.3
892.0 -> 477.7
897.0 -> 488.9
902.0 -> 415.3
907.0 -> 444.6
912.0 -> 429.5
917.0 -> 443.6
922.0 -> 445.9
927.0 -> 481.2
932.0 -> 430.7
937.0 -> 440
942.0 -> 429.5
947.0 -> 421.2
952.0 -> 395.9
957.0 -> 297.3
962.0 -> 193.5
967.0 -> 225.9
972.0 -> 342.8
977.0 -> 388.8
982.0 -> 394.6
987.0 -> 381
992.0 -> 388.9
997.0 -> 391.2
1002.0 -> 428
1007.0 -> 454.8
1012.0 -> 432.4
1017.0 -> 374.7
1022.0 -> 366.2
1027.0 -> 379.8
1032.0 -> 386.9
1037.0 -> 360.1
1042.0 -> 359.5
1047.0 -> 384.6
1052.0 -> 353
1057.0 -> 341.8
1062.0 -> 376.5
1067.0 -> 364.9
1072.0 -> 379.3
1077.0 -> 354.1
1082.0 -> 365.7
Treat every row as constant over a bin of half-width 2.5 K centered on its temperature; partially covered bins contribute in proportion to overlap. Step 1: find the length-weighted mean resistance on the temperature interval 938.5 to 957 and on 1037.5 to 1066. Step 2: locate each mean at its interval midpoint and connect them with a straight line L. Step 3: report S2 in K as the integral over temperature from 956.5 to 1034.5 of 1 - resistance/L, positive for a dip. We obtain 3.4 K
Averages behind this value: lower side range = 401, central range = 366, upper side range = 363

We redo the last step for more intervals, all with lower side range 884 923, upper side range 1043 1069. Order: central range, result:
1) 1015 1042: 0.49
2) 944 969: 6.51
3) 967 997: 2.75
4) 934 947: -0.12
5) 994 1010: -1.22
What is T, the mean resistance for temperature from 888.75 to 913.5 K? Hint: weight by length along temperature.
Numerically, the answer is 452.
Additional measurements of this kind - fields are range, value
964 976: 294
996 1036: 401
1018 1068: 368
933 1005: 368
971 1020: 399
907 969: 390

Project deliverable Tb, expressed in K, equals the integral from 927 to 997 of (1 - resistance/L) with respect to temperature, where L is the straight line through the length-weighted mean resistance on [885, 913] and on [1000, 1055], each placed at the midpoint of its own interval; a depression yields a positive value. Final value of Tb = 8.7 K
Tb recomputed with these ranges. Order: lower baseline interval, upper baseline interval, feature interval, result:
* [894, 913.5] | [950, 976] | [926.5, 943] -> -3.4 K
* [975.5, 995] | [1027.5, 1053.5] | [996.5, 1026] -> -2.1 K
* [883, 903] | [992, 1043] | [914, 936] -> -0.4 K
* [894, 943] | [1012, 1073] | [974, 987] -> 0.7 K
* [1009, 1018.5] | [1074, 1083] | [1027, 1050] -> 1.0 K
